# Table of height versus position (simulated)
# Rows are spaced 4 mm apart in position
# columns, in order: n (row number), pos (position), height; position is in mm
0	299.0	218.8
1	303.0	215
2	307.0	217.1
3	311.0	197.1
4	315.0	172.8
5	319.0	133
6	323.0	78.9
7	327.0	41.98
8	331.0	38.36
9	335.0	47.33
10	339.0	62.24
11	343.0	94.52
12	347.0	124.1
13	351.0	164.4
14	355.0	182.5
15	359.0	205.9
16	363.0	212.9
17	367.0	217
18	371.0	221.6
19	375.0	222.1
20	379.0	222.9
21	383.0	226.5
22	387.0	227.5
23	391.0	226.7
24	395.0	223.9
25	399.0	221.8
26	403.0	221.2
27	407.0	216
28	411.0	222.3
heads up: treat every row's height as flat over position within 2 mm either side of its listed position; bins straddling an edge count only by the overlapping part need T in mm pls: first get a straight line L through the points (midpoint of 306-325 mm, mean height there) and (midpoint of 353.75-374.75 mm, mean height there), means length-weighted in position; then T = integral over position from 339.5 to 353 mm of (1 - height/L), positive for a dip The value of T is 5.01 mm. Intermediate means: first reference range 157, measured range 120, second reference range 210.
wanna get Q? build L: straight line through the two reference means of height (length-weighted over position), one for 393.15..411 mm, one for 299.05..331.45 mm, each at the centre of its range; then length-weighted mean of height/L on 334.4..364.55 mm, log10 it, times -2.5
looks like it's 0.27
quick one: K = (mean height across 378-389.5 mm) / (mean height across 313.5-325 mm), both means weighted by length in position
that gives 1.79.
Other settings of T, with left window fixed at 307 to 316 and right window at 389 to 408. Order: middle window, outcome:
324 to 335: 8.5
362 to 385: -0.7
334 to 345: 7.2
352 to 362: 0.7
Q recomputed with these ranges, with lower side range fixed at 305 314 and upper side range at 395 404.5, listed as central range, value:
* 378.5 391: -0.04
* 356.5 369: 0.02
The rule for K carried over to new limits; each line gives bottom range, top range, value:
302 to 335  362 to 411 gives 1.72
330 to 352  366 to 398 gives 2.56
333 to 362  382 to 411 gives 1.73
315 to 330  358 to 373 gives 2.30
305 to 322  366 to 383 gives 1.27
